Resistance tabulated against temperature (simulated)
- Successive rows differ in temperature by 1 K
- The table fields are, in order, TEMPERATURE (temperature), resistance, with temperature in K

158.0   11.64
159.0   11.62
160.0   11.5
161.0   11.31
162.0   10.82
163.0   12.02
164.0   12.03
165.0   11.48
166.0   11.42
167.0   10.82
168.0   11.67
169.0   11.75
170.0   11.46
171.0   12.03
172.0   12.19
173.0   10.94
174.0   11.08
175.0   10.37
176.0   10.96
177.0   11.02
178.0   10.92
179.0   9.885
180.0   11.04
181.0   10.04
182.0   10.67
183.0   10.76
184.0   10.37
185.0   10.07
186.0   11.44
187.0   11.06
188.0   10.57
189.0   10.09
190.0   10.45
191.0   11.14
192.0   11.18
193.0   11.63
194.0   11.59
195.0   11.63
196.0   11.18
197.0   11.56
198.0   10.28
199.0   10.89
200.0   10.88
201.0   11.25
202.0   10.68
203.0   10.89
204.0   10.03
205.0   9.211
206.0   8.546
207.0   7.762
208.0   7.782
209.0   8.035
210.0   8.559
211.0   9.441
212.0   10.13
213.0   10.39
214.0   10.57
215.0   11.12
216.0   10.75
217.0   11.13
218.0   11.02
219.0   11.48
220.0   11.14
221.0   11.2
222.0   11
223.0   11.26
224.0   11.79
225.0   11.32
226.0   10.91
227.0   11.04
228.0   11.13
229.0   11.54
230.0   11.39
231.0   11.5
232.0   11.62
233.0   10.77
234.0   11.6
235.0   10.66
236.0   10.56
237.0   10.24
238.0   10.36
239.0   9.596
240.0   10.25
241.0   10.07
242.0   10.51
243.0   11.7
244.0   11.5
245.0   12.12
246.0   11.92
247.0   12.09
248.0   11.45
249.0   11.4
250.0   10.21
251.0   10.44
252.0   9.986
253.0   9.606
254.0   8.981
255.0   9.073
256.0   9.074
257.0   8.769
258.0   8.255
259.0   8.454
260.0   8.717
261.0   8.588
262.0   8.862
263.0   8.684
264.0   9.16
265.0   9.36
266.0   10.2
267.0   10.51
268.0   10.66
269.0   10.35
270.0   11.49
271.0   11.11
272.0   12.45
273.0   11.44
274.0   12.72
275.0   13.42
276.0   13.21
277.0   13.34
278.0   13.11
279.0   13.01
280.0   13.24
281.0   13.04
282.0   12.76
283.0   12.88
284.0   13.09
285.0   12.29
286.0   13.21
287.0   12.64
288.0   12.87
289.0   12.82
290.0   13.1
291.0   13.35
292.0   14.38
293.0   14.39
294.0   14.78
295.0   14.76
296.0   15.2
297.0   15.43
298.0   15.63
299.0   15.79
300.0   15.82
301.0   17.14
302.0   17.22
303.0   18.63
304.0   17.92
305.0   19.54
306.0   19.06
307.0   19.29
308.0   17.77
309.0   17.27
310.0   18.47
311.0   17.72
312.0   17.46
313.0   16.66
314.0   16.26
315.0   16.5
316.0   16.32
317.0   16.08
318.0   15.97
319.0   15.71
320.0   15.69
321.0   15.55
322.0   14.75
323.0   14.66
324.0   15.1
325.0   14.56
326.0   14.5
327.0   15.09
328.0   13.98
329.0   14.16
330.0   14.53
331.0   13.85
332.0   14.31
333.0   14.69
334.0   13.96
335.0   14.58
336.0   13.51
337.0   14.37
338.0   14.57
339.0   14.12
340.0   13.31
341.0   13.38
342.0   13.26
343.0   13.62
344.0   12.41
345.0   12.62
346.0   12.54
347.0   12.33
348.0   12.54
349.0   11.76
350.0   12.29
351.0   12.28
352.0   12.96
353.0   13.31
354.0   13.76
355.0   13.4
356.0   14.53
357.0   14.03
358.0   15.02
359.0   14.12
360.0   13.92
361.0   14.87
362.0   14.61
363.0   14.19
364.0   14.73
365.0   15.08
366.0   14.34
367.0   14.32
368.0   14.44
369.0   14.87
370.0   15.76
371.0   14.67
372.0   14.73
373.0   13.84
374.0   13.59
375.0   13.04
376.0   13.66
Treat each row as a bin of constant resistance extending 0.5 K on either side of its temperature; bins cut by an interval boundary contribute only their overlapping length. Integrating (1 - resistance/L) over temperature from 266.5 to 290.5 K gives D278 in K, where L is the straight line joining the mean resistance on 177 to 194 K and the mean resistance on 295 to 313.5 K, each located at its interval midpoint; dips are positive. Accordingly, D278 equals 5.16 K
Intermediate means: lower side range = 10.7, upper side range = 17.3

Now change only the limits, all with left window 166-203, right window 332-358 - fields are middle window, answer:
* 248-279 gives 4.45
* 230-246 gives 1.19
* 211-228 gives 0.81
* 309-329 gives -4.34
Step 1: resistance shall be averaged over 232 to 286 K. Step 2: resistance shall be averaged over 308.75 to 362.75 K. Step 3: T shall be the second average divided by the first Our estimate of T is 1.32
